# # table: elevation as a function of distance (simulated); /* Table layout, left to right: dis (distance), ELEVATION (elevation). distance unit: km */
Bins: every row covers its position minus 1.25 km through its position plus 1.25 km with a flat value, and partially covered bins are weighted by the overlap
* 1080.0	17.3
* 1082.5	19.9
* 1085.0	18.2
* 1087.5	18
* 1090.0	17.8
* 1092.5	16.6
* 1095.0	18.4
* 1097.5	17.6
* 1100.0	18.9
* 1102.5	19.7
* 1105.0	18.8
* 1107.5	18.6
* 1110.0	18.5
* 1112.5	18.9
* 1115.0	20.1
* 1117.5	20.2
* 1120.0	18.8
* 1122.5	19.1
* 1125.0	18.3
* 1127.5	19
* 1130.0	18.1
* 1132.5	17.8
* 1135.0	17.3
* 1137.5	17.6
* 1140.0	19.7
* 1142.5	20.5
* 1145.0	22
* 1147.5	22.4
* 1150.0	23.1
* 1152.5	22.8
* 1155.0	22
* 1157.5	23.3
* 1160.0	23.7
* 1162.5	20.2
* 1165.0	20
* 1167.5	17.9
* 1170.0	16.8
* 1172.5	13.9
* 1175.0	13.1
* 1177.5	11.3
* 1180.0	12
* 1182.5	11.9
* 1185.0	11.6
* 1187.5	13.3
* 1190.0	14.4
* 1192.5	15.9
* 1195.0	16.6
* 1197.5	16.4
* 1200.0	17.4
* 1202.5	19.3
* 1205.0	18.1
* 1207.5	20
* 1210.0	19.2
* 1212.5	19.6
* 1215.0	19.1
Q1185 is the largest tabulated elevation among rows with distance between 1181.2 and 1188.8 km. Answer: 13.3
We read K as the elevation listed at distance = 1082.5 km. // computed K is 19.9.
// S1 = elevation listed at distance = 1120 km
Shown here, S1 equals 18.8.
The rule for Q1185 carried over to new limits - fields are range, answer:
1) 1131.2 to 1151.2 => 23.1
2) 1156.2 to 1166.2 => 23.7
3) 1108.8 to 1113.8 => 18.9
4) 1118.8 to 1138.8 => 19.1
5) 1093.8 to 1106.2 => 19.7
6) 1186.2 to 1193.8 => 15.9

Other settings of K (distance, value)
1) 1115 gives 20.1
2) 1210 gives 19.2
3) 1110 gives 18.5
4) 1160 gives 23.7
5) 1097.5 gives 17.6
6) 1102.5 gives 19.7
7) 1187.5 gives 13.3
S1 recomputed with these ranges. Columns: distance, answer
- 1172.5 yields 13.9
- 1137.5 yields 17.6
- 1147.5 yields 22.4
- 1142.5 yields 20.5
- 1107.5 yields 18.6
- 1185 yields 11.6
